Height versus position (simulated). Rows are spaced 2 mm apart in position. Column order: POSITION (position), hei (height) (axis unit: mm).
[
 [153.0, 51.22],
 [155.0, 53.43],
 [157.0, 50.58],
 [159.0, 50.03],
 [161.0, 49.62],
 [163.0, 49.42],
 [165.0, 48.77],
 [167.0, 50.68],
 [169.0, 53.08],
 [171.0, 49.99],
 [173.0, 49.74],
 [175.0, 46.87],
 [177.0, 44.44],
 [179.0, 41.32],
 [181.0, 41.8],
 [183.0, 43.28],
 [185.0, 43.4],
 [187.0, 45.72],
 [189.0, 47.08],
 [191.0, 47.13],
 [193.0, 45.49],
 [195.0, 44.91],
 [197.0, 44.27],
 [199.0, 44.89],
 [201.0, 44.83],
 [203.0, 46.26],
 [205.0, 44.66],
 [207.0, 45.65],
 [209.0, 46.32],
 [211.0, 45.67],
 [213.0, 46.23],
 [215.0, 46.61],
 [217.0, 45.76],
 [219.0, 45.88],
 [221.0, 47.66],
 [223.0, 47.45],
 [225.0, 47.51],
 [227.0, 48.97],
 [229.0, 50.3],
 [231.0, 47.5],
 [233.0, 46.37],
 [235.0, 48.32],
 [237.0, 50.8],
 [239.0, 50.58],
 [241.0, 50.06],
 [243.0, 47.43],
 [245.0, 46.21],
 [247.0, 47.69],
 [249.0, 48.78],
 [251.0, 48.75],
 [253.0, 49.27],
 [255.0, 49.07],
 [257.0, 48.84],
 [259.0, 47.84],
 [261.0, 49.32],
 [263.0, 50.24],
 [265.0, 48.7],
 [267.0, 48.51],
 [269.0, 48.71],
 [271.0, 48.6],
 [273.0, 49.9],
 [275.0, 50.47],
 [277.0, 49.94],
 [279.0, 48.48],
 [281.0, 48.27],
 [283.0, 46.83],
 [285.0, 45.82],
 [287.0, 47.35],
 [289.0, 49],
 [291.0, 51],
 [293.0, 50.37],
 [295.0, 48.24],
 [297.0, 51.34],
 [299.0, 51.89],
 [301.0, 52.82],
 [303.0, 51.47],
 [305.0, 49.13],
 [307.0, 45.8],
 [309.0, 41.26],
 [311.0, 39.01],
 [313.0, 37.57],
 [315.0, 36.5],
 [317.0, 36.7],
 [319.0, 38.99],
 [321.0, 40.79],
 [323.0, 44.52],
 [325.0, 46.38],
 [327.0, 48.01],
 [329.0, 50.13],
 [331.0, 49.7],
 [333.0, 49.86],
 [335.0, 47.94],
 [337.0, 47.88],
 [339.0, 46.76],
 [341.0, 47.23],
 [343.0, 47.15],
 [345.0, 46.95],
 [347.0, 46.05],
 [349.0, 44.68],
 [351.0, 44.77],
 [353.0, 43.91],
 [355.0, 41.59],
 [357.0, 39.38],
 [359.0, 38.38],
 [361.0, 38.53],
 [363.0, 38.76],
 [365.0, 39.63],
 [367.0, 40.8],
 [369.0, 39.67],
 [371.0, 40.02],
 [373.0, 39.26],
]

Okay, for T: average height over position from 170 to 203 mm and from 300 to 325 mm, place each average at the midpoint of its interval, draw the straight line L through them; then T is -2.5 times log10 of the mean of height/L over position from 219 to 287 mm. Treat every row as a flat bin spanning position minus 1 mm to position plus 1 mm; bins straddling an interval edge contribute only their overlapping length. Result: -0.10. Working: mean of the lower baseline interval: 45.4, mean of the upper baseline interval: 43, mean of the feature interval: 48.5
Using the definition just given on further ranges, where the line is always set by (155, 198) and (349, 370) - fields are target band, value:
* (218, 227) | -0.04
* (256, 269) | -0.11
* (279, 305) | -0.15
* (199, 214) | 0.01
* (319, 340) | -0.12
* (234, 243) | -0.11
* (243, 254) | -0.08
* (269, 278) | -0.14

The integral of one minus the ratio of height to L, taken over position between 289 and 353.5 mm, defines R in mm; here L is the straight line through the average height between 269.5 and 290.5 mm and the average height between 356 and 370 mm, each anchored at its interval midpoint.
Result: -3.3 mm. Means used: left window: 48.5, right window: 39.3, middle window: 46.1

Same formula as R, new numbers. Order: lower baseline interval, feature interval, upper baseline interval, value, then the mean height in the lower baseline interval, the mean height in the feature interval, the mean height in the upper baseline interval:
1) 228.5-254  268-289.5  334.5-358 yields -0.48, 48.6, 48.5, 45.3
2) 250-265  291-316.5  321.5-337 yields 1.05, 49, 46.3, 47.8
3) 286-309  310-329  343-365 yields 2.13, 49.5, 41.4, 42.4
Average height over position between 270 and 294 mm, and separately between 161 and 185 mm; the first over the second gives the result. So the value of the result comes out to 1.04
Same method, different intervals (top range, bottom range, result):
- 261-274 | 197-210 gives 1.08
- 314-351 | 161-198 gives 0.97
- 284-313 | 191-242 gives 1.02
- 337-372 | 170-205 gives 0.94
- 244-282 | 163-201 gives 1.05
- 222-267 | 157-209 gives 1.04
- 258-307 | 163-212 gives 1.07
